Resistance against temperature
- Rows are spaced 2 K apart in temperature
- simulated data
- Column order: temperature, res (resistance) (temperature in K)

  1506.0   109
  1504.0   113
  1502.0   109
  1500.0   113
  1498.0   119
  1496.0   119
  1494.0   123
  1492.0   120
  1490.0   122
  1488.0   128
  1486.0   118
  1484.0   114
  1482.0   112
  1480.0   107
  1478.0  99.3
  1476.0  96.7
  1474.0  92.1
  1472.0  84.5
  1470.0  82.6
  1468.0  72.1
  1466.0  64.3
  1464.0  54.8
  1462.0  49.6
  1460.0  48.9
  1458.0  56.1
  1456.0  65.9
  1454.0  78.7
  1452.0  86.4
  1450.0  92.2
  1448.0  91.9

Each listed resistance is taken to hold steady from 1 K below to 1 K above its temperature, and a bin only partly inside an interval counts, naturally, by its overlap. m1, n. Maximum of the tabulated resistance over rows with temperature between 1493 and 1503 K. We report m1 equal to 123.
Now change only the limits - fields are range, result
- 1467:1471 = 82.6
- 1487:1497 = 128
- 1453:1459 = 78.7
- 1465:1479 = 99.3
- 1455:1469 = 72.1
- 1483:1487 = 118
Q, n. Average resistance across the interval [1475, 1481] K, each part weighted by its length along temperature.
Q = 101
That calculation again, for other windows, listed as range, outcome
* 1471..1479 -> 93.2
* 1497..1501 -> 116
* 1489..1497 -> 121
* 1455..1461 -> 57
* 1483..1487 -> 116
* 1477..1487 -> 110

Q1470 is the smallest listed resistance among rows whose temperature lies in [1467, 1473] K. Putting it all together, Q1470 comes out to 72.1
